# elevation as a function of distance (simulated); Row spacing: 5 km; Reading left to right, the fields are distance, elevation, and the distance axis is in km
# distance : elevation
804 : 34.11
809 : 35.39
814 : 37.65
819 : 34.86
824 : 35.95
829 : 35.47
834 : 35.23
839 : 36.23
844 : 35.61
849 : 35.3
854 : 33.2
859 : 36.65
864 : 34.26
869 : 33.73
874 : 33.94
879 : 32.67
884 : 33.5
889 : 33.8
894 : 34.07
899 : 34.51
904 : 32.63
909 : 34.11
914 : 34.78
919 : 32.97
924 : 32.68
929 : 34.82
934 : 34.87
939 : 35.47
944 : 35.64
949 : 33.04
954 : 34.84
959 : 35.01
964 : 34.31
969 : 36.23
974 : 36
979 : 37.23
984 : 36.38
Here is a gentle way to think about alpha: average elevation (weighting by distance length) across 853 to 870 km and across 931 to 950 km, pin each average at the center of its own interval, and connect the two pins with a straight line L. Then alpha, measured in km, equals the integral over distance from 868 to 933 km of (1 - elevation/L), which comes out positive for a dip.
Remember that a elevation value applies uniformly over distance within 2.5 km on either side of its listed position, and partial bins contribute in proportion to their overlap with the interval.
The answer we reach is 1.9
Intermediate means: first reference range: 34.6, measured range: 33.7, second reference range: 34.9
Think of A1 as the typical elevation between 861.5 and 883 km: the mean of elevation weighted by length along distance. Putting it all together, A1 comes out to 33.6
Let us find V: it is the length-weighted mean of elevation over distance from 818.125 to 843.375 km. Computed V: 35.6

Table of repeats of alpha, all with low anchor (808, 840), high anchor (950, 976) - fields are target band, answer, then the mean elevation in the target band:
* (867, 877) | 0.51 km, 33.8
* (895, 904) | 0.39 km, 33.9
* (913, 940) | 0.88 km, 34.2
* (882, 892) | 0.52 km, 33.7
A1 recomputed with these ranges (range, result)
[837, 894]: 34.4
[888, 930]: 33.8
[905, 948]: 34.3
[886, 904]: 33.9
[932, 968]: 34.8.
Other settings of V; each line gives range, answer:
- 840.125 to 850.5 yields 35.6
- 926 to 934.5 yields 34.7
